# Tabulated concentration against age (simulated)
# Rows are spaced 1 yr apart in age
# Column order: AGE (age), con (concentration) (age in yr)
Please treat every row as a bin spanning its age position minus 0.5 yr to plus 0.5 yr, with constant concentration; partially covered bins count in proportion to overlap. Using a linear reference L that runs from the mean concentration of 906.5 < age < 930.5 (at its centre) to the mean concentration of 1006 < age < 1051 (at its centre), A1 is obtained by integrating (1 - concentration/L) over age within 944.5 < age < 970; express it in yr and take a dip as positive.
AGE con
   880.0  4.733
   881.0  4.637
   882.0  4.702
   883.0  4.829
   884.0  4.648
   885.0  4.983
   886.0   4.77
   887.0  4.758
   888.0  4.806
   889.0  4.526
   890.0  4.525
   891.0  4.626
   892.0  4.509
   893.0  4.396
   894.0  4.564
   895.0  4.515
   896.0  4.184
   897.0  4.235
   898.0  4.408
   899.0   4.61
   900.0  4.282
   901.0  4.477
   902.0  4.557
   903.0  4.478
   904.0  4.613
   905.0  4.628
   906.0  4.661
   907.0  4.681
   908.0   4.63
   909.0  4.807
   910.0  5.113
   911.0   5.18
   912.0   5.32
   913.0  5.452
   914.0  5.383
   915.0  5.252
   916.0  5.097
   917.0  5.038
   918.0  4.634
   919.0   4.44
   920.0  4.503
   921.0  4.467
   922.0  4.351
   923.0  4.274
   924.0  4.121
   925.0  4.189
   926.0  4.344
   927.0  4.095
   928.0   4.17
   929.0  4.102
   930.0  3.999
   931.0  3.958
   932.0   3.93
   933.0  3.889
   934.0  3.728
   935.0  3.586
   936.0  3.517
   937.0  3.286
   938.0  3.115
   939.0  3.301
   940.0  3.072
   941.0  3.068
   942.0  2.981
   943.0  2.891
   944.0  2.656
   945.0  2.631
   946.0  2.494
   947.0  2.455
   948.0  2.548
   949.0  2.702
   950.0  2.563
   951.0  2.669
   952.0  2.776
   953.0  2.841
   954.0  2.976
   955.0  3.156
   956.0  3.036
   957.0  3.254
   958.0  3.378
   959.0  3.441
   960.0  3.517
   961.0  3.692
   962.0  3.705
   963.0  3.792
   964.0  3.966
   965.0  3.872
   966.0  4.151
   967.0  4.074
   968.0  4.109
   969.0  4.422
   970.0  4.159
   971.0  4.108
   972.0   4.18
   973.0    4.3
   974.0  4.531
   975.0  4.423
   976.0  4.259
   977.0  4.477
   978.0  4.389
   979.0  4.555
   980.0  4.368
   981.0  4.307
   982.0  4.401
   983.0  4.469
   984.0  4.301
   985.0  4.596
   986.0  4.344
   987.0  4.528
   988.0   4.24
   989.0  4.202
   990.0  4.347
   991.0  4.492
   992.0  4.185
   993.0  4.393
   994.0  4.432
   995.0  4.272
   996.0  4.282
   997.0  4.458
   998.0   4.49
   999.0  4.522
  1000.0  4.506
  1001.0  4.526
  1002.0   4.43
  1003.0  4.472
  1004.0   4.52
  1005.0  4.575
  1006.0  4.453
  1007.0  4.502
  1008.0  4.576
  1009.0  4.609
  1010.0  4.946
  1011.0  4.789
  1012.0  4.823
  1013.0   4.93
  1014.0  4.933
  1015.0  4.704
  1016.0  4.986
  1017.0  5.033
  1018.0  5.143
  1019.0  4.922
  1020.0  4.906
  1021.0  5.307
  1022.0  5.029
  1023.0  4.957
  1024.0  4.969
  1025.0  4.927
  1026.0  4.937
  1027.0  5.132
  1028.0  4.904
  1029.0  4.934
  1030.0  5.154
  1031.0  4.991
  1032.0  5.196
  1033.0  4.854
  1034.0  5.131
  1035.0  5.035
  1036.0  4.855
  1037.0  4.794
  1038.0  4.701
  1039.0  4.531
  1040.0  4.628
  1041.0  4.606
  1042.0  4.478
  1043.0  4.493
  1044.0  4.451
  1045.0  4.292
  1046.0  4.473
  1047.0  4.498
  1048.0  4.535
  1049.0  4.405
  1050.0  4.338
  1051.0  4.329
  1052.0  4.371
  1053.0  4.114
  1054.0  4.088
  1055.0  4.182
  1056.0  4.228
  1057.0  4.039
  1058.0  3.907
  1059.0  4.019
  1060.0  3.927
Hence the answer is 7.6 yr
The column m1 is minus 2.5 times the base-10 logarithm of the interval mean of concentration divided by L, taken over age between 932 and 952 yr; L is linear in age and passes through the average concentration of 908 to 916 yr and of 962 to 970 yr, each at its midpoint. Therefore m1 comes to 0.445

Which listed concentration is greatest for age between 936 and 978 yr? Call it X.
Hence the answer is 4.531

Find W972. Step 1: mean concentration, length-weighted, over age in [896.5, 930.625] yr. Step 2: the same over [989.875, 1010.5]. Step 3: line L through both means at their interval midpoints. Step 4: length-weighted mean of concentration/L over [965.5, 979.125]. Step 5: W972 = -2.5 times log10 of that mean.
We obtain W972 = 0.06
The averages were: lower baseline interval 4.6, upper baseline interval 4.48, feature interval 4.29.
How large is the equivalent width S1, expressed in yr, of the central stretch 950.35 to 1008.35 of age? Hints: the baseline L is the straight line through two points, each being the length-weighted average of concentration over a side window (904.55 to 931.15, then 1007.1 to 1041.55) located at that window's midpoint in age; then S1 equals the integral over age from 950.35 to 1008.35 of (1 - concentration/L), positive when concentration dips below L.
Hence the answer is 8.33 yr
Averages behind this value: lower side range 4.63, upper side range 4.9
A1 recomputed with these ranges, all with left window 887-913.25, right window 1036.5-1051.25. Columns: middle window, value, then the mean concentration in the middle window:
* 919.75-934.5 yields 1.53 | 4.14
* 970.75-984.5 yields 0.61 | 4.37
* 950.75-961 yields 3.23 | 3.14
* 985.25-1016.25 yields 0.12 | 4.53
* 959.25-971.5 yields 1.67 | 3.95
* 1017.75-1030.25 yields -1.34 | 5.01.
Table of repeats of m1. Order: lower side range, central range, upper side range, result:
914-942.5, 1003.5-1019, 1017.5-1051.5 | -0.03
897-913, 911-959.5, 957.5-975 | 0.18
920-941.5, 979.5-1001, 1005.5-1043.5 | 0.03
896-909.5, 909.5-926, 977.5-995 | -0.07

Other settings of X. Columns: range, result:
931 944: 3.958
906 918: 5.452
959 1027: 5.307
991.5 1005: 4.575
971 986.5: 4.596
